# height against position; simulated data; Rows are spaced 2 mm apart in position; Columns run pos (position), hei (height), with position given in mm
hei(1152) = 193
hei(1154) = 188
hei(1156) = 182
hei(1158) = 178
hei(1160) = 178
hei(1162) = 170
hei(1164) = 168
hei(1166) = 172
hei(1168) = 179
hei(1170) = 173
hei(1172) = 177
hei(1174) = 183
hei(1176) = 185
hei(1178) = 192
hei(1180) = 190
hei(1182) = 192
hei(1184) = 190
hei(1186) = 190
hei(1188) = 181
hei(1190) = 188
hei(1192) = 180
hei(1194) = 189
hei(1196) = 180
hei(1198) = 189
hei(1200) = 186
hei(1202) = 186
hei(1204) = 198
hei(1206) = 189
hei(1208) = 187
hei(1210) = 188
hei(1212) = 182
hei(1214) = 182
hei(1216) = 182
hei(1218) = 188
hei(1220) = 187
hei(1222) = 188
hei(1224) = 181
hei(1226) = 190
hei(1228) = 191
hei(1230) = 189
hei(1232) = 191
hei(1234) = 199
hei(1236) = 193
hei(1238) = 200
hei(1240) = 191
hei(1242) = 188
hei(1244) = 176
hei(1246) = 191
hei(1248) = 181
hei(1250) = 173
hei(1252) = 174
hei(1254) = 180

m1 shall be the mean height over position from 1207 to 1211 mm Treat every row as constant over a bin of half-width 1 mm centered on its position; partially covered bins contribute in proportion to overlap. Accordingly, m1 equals 188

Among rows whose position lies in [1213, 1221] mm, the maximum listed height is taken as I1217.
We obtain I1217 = 188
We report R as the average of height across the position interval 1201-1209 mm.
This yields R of 190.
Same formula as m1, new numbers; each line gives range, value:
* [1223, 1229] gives 187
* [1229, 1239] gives 194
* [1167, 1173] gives 176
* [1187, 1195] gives 184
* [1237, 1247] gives 189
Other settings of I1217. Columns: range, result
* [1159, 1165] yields 178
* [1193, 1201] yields 189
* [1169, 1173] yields 177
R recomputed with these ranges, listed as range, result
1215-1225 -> 185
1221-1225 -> 184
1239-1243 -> 190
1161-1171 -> 172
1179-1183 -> 191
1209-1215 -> 184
